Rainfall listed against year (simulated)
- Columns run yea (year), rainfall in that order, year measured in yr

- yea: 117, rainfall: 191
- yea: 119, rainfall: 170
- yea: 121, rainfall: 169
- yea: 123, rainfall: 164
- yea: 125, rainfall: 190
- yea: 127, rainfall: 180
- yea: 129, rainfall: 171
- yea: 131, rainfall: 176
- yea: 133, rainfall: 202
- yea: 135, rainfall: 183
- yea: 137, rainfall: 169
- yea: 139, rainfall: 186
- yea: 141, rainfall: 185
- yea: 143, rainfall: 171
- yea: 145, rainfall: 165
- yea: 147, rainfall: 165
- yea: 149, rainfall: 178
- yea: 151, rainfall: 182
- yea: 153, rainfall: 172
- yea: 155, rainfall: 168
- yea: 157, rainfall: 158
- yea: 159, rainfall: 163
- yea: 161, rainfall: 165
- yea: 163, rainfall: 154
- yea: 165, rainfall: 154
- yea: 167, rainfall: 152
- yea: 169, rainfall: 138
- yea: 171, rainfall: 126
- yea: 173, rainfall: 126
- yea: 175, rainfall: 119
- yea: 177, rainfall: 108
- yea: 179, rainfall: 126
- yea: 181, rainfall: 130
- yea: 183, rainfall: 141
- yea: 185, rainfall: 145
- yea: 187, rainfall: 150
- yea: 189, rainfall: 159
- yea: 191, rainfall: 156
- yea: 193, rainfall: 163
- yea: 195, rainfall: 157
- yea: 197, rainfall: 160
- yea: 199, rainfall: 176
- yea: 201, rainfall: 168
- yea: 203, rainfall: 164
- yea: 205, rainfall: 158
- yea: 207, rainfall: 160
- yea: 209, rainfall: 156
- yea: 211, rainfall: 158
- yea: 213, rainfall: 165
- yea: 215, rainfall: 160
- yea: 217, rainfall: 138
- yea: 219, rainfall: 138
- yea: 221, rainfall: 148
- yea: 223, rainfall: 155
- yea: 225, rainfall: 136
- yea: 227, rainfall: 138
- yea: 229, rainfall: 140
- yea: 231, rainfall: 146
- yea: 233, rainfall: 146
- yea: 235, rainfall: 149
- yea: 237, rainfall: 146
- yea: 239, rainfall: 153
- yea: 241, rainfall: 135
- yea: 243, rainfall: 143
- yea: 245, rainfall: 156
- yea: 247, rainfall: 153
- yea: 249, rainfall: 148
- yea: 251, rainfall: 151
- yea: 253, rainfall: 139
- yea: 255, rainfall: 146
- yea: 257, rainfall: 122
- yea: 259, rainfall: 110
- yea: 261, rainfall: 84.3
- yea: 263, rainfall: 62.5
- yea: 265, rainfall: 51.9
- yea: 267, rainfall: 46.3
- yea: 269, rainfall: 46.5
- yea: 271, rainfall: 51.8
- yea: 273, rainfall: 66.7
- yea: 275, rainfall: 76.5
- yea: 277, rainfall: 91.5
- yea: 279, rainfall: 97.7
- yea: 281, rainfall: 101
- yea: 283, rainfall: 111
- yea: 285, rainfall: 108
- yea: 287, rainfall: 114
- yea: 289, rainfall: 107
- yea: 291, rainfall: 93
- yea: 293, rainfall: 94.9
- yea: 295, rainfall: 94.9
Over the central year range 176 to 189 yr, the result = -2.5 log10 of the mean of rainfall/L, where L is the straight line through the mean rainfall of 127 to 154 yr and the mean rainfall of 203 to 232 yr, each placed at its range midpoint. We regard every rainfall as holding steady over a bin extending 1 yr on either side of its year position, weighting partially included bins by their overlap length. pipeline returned 0.20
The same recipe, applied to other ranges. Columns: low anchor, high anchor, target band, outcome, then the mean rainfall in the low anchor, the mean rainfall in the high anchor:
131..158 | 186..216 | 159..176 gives 0.19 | 176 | 161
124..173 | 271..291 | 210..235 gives -0.16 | 168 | 94.6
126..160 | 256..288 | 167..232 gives -0.11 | 175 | 83.9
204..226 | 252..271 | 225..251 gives -0.22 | 152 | 87.8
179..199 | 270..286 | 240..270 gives -0.07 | 151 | 88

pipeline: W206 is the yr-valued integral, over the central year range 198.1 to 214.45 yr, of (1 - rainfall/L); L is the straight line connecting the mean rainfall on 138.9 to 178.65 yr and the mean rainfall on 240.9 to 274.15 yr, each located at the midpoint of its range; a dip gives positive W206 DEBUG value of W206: -3.9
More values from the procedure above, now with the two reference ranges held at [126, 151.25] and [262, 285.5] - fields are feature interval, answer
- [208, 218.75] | -2.9 yr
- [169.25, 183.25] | 2.3 yr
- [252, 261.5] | -3.6 yr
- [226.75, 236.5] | -3.4 yr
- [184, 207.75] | -4.5 yr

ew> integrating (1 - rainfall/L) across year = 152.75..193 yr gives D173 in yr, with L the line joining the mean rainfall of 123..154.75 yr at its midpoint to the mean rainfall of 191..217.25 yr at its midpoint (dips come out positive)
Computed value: 5.6 yr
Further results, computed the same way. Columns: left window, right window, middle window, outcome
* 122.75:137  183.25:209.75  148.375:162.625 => 0.3 yr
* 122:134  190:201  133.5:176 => 3.0 yr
